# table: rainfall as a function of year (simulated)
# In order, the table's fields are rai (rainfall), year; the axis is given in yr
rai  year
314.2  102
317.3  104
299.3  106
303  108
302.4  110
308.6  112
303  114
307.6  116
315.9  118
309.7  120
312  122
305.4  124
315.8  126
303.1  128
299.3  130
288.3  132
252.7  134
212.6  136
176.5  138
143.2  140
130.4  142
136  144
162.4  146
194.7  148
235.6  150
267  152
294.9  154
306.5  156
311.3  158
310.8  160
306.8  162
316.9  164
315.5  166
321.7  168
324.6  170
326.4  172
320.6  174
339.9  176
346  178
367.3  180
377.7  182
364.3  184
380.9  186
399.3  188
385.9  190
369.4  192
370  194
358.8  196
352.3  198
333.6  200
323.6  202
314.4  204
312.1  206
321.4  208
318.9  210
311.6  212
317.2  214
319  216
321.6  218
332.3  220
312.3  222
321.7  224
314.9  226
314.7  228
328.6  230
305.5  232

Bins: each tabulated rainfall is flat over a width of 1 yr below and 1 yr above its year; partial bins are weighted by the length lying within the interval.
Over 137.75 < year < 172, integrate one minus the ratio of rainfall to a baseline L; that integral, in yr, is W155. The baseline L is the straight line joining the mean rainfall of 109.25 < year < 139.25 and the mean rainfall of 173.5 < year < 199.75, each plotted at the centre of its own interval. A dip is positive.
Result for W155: 7.7 yr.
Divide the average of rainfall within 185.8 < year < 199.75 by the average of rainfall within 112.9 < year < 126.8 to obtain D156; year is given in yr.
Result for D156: 1.20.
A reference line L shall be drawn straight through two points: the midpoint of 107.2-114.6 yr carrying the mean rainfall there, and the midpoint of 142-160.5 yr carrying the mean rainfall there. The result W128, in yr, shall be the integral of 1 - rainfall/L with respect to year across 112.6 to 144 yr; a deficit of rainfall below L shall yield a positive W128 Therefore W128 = 1.9 yr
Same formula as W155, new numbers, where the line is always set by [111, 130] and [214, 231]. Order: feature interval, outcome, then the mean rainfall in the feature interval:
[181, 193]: -2.4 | 380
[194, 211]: -0.7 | 332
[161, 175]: -0.2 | 319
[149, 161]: 1.0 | 288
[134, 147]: 6.0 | 167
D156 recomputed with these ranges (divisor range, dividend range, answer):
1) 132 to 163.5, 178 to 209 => 1.53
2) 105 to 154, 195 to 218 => 1.26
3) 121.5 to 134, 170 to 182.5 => 1.15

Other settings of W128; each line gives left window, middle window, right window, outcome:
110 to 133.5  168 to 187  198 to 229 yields -2.05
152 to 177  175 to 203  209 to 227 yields -4.04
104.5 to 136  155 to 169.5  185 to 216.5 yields 0.41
